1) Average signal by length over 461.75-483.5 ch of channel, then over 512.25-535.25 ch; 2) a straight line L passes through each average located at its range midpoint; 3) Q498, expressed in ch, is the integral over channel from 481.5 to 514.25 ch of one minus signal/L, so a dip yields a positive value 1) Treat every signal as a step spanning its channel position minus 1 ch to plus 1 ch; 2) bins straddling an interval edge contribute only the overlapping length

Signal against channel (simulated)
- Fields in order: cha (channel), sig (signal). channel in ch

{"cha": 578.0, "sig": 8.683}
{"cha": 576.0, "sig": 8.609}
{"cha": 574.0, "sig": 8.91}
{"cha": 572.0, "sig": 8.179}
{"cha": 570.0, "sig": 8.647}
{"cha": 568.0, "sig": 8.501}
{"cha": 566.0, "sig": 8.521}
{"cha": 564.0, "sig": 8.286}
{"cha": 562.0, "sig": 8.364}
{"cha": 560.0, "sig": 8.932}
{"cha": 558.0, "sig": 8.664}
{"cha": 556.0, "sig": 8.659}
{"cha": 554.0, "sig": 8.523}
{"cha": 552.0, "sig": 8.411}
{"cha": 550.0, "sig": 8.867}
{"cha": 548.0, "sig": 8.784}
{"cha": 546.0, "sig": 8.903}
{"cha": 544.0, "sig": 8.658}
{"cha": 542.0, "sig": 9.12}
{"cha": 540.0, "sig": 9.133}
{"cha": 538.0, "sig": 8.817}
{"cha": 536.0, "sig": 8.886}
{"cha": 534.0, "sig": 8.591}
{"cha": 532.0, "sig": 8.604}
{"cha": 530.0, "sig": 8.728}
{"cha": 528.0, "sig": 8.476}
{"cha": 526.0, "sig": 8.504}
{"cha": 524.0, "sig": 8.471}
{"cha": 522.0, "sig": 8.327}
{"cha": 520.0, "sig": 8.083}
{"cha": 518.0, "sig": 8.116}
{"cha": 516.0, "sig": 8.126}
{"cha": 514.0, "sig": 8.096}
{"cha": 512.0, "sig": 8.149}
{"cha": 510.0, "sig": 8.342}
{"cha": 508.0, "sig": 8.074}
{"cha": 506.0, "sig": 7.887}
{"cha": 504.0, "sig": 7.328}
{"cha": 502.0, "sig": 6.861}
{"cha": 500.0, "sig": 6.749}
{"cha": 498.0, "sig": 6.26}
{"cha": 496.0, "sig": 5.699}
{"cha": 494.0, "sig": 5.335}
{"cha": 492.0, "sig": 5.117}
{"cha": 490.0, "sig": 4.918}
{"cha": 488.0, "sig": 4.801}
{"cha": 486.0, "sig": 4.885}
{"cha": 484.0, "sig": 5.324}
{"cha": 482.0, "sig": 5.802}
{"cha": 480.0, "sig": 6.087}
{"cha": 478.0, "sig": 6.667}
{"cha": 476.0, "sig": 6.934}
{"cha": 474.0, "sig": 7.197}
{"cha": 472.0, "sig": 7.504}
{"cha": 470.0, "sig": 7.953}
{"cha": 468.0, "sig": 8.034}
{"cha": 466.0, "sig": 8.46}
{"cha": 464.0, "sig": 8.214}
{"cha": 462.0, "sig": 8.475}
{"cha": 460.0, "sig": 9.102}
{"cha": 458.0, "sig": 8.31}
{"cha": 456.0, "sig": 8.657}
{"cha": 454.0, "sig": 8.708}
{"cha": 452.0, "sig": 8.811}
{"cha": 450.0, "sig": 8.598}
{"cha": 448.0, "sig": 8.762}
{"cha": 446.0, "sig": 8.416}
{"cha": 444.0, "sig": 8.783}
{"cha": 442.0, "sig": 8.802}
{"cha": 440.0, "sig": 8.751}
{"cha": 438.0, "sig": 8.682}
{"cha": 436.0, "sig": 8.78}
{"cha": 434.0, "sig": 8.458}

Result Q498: 6.0 ch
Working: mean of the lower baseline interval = 7.31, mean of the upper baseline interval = 8.37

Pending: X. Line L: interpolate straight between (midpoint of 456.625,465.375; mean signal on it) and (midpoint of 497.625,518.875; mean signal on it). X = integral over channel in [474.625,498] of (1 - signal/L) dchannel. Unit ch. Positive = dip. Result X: 7.02 ch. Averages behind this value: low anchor 8.53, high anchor 7.67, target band 5.65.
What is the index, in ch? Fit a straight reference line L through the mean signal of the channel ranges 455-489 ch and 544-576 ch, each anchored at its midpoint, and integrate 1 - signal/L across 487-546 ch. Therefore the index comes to 1.9 ch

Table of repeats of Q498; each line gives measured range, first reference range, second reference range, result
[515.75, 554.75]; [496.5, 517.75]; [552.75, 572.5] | -2.7 ch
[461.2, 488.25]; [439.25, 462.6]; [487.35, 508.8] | 2.1 ch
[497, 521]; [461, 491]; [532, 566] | -0.1 ch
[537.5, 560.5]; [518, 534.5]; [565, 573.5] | -0.9 ch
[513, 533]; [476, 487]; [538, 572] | -2.4 ch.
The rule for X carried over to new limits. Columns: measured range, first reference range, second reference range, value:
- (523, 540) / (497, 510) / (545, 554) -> -1.1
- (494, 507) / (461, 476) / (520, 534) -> 2.4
